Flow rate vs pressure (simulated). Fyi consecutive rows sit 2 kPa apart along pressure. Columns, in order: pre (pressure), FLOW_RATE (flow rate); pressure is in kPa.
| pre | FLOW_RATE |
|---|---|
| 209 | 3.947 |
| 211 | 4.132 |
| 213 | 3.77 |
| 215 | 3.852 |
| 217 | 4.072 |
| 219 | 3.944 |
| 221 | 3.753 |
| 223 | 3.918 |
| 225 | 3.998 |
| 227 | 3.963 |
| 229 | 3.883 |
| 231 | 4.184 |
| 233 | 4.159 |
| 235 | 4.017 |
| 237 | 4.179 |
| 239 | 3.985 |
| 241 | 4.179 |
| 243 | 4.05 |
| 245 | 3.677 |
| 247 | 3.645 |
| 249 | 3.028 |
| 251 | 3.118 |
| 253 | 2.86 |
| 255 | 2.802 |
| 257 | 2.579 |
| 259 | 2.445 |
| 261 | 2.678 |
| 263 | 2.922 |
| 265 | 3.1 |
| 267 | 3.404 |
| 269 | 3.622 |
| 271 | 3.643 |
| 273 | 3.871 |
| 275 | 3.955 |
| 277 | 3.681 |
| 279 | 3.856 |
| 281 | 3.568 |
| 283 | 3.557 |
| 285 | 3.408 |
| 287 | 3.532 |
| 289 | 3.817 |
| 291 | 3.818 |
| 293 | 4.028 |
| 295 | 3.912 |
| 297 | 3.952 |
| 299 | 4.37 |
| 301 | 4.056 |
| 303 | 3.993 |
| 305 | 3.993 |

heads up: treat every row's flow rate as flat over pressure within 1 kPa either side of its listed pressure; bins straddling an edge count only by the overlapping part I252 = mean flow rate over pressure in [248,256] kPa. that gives 2.95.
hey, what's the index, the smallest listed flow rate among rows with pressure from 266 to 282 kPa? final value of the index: 3.404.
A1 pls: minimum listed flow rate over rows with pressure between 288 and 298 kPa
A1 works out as 3.817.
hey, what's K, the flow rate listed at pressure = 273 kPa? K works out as 3.871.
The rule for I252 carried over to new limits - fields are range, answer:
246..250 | 3.34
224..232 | 4.01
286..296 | 3.82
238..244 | 4.07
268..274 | 3.71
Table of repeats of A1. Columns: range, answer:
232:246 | 3.677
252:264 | 2.445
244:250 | 3.028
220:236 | 3.753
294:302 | 3.912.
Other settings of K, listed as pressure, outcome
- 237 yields 4.179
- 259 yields 2.445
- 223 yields 3.918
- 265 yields 3.1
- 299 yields 4.37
